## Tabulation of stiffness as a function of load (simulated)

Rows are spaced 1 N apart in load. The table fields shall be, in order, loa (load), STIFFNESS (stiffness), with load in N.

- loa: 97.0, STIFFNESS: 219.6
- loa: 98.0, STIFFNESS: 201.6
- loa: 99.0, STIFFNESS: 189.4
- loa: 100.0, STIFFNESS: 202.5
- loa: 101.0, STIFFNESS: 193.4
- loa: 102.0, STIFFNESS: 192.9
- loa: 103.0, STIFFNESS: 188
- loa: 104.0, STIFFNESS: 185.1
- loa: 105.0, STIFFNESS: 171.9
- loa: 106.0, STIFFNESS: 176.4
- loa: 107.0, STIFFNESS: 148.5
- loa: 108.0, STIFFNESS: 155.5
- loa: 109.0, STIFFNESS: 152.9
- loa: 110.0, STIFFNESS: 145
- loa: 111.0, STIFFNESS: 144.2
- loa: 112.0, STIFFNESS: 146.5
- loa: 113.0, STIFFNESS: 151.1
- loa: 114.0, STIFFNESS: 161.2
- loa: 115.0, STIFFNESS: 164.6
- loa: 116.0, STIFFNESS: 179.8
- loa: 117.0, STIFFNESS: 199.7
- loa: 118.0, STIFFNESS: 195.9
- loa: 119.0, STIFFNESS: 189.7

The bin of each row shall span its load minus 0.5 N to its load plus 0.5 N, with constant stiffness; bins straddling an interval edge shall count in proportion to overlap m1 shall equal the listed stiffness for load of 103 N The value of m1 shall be 188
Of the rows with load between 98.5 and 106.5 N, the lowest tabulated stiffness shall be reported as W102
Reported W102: 171.9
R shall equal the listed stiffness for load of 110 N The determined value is 145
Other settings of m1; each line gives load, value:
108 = 155.5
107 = 148.5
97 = 219.6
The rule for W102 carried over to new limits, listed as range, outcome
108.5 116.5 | 144.2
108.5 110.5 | 145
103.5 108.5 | 148.5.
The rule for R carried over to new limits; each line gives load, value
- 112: 146.5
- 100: 202.5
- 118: 195.9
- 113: 151.1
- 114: 161.2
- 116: 179.8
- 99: 189.4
